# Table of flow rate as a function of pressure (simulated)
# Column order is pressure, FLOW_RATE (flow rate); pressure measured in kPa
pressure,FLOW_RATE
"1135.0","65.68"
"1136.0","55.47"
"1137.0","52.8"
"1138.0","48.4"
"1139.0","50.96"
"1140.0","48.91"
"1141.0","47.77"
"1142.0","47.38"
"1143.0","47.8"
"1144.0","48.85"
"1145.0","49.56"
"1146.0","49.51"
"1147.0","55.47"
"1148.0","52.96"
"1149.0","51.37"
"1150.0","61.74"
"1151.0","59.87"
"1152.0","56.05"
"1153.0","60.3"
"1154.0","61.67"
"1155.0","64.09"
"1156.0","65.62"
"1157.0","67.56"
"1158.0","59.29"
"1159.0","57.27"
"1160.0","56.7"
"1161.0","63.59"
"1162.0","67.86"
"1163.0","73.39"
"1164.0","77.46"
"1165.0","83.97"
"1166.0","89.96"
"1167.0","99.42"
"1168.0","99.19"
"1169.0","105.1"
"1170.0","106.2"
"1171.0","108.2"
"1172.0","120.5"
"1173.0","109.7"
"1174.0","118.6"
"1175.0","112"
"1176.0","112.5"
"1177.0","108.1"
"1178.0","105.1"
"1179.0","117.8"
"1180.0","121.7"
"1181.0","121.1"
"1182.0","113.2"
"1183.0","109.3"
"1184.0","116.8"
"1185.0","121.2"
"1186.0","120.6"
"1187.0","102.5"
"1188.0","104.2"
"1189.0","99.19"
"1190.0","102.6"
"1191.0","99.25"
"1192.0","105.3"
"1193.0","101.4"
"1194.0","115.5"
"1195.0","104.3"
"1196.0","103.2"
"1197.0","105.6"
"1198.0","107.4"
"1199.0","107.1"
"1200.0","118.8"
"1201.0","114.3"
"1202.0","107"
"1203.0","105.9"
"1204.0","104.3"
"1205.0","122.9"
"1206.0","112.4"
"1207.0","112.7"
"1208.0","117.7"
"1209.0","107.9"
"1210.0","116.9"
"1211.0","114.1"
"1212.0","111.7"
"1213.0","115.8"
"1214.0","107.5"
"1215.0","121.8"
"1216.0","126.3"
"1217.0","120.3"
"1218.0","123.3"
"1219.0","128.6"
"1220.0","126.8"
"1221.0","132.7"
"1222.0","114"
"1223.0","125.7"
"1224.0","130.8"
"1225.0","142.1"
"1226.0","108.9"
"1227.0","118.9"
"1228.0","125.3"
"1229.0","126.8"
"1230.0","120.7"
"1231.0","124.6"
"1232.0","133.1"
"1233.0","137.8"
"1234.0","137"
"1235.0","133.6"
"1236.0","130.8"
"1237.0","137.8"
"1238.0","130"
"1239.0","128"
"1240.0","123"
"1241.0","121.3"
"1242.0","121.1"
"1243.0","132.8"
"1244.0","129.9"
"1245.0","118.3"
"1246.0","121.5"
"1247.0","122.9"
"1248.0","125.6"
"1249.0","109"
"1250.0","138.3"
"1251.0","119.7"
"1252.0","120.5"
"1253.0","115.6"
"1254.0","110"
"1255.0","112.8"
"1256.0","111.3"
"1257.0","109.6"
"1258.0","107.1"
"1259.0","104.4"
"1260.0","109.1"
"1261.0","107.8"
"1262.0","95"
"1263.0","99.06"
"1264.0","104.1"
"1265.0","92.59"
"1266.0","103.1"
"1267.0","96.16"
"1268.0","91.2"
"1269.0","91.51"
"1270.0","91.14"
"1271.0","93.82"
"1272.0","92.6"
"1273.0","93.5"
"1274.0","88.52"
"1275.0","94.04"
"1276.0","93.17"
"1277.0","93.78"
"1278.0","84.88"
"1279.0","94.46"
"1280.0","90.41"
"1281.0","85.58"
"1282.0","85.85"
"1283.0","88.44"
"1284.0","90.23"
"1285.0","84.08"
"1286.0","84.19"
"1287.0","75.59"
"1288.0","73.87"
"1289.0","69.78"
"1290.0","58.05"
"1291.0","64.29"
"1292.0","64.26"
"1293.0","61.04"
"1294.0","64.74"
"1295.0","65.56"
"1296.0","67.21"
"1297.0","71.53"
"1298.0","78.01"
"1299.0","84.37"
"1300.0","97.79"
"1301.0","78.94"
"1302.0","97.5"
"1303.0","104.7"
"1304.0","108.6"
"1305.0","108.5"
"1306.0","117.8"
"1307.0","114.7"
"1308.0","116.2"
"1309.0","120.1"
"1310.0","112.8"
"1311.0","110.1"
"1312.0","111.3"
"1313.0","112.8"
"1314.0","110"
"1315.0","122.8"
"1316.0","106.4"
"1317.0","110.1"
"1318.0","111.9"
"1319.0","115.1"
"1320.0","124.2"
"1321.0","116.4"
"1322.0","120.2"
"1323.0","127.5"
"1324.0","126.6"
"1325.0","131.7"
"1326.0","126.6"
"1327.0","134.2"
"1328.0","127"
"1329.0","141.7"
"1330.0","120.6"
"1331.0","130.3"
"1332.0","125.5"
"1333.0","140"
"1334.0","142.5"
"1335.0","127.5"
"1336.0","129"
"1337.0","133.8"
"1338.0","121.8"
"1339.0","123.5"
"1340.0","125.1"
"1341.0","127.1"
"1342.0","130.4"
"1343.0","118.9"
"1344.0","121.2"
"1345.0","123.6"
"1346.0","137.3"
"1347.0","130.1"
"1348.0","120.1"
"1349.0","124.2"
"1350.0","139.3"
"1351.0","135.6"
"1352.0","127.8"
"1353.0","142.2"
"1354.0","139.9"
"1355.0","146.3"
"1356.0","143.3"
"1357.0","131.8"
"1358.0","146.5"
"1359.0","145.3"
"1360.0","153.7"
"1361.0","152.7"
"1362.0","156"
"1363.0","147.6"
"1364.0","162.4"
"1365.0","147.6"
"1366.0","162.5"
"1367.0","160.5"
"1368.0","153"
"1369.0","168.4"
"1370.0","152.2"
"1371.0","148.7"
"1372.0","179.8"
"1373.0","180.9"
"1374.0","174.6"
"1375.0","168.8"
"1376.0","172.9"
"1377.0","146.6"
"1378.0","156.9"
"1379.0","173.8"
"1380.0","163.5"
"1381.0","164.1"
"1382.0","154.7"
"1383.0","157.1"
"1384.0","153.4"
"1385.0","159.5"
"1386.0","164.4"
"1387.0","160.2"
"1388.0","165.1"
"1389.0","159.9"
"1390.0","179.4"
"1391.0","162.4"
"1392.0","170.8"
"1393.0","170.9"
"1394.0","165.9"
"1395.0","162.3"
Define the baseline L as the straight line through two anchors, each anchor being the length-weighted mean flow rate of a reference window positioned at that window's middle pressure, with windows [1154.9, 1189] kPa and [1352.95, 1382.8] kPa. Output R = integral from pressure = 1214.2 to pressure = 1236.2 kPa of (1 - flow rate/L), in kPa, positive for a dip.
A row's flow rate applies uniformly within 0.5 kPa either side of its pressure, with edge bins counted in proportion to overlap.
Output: -2.6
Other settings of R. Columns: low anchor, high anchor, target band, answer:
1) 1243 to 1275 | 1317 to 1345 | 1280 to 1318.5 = 8.6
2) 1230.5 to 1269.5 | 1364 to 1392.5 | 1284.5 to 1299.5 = 6.9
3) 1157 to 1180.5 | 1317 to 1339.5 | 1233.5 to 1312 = 9.3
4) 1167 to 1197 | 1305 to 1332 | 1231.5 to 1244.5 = -1.9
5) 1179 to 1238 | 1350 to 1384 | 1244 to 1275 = 5.4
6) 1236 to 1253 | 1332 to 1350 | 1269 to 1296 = 9.5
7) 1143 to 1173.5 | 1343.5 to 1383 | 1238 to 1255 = -2.7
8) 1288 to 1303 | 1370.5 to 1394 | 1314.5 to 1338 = -4.3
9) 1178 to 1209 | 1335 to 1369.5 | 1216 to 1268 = -0.4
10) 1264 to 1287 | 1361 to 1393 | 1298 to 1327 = 1.3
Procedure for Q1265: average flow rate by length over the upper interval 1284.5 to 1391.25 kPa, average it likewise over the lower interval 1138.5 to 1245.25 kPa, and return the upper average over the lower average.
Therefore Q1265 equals 1.25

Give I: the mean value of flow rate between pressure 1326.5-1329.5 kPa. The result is 134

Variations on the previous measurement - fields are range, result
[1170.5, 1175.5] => 114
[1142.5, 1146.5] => 48.9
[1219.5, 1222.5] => 124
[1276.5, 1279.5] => 91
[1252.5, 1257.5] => 112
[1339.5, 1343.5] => 125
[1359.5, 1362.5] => 154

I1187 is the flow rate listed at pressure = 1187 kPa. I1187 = 102.5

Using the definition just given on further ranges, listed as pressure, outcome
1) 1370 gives 152.2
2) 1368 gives 153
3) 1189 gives 99.19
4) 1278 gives 84.88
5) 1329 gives 141.7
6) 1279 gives 94.46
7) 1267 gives 96.16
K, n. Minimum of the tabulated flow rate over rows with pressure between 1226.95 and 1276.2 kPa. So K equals 88.52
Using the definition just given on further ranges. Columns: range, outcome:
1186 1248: 99.19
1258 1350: 58.05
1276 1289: 69.78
